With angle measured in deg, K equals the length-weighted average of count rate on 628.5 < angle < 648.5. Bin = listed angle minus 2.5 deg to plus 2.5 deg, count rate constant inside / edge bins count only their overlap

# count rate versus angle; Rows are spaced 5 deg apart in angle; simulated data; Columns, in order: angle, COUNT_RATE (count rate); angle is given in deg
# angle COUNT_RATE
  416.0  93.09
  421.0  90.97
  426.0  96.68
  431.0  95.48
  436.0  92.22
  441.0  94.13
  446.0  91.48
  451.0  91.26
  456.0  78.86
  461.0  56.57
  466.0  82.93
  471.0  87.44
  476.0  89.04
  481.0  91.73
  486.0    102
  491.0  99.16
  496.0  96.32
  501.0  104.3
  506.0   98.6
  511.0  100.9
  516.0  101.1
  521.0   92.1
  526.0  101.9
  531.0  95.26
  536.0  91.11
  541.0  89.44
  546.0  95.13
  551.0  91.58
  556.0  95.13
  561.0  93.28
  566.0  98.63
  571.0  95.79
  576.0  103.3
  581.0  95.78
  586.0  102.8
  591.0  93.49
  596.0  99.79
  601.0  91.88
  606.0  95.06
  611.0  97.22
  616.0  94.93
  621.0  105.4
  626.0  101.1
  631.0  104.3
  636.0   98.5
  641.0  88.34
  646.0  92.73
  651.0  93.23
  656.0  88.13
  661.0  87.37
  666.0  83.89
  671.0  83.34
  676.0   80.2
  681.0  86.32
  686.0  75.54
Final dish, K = 96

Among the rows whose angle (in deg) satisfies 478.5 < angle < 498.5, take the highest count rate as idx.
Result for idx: 102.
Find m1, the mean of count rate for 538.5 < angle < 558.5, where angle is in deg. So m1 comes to 92.8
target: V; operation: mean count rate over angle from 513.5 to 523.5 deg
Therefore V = 96.6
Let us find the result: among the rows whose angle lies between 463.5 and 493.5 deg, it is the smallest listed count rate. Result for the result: 82.93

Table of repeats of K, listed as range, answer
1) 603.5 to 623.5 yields 98.2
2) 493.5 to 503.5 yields 100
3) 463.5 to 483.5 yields 87.8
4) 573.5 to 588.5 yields 101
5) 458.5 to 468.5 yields 69.8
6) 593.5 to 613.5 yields 96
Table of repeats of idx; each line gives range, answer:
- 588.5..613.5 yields 99.79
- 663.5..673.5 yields 83.89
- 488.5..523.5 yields 104.3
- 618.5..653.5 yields 105.4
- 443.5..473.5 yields 91.48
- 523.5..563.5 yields 101.9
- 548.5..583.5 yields 103.3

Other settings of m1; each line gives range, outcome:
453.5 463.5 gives 67.7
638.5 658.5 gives 90.6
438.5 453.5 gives 92.3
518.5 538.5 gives 95.1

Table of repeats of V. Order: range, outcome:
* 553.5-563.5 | 94.2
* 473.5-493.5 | 95.5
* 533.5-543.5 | 90.3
